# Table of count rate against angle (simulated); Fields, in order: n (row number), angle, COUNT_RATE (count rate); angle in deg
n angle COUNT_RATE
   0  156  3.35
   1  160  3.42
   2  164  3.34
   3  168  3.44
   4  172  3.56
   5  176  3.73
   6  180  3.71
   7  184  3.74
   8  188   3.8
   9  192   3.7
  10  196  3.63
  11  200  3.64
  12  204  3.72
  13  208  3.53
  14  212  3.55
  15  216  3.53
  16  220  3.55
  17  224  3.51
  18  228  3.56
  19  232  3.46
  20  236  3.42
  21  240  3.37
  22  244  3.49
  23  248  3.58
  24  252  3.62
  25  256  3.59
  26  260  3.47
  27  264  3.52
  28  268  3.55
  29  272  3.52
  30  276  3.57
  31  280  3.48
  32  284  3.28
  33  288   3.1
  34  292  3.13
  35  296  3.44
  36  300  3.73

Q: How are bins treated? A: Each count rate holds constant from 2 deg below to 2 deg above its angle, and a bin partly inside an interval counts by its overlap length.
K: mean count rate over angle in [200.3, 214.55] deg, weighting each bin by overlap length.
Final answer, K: 3.6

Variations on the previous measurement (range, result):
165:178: 3.56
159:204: 3.62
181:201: 3.71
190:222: 3.61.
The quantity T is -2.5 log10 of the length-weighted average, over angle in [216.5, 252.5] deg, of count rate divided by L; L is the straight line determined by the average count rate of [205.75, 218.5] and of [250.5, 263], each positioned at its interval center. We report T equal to 0.01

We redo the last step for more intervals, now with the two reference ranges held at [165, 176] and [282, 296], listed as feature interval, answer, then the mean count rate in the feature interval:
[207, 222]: -0.041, 3.54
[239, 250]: -0.051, 3.49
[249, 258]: -0.094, 3.6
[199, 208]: -0.065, 3.65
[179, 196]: -0.074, 3.73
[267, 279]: -0.093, 3.54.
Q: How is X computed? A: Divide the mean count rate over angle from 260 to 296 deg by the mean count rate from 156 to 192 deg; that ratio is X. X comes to 0.95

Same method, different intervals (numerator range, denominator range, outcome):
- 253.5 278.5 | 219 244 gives 1.02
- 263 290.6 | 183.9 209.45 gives 0.93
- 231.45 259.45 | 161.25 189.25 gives 0.97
